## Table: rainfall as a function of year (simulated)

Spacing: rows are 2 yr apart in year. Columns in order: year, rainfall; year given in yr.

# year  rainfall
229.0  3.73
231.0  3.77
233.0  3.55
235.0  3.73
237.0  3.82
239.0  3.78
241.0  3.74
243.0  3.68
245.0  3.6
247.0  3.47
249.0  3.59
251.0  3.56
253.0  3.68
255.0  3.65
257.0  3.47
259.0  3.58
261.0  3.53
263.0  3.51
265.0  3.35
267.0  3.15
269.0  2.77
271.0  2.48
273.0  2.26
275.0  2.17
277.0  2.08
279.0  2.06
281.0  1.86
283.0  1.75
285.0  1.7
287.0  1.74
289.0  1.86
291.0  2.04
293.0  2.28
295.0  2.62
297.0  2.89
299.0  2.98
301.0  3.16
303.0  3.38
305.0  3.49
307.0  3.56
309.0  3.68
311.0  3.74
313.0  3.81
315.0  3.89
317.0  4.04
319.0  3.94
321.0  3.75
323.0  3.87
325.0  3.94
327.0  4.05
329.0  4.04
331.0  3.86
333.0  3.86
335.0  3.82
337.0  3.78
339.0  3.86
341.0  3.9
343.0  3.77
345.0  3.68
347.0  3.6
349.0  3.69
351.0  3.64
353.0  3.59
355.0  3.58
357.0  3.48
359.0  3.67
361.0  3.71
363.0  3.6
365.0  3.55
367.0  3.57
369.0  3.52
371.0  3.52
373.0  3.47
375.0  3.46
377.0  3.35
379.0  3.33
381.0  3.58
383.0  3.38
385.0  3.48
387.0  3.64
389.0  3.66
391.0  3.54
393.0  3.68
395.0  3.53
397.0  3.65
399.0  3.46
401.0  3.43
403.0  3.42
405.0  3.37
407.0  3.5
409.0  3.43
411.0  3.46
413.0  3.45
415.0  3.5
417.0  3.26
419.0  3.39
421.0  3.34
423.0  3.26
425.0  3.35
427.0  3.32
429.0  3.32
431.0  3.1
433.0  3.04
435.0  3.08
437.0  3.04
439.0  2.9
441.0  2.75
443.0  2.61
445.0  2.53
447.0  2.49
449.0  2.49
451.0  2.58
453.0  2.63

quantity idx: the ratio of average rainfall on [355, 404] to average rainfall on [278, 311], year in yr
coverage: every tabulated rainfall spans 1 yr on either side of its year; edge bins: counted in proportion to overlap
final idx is 1.36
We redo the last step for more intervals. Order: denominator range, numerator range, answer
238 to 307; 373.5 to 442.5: 1.15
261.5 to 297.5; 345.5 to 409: 1.49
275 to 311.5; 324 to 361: 1.46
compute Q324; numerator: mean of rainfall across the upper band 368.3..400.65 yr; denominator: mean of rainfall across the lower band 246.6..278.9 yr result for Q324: 1.1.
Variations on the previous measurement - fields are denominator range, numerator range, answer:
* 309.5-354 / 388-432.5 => 0.90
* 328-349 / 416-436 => 0.85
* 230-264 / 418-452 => 0.82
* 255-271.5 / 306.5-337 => 1.18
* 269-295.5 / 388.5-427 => 1.65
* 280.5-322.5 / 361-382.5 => 1.17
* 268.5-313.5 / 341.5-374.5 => 1.38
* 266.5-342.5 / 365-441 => 1.09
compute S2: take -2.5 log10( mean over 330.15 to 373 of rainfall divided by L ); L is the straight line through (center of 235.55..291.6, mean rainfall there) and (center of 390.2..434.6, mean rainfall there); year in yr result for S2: -0.15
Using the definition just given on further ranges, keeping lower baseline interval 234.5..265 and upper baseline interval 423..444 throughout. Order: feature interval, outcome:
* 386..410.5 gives -0.12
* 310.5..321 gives -0.14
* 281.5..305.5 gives 0.38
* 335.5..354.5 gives -0.12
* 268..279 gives 0.46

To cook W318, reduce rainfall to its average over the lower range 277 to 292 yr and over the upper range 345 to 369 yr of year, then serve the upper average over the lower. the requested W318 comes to 1.93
